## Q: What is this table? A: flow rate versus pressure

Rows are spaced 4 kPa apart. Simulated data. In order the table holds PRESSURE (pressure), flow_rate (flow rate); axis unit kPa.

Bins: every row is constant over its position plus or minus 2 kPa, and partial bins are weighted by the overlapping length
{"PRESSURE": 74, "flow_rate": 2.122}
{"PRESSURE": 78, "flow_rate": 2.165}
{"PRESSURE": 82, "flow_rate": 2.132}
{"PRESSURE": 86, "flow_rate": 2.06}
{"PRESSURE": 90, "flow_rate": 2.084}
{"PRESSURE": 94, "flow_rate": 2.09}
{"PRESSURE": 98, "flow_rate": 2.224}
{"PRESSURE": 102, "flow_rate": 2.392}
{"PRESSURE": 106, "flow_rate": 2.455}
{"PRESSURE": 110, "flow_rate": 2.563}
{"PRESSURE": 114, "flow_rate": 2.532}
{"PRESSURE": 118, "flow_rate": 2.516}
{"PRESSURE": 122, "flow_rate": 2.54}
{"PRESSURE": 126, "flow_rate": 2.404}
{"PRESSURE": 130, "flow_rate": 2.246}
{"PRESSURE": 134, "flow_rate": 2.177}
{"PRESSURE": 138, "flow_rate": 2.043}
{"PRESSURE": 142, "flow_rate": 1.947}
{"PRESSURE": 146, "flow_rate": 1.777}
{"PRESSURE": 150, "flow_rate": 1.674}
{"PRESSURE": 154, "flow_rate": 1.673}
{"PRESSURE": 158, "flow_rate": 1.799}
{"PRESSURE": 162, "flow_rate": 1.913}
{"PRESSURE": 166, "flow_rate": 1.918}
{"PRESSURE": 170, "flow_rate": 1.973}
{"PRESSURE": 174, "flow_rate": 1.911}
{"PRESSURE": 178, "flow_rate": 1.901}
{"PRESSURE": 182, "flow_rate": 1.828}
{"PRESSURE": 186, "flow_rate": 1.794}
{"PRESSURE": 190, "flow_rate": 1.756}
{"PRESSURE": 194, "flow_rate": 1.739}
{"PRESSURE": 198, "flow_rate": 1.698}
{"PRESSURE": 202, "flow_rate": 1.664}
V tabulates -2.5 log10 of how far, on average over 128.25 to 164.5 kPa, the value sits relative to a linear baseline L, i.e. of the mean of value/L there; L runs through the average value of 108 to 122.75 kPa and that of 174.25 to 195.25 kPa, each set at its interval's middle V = 0.16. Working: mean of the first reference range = 2.54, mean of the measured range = 1.91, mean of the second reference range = 1.81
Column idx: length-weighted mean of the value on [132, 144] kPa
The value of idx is 2.06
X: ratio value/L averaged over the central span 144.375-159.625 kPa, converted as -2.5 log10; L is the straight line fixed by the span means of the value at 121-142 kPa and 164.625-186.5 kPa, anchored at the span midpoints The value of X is 0.20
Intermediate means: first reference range 2.24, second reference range 1.89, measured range 1.73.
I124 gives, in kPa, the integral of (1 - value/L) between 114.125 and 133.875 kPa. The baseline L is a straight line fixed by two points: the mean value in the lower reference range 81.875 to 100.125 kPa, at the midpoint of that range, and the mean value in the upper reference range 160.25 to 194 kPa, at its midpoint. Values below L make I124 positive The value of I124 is -3.8 kPa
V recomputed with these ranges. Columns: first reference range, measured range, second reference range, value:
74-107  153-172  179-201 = 0.009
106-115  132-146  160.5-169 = 0.100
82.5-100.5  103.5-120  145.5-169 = -0.235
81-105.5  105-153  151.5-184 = -0.096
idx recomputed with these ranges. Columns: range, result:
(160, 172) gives 1.93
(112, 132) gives 2.45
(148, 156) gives 1.67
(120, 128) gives 2.47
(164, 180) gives 1.93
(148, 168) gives 1.8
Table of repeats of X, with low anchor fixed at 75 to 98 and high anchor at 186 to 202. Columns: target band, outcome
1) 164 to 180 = -0.07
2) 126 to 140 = -0.13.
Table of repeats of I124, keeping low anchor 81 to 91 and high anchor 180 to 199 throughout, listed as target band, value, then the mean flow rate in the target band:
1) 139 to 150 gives 0.4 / 1.84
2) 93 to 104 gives -1.1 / 2.25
